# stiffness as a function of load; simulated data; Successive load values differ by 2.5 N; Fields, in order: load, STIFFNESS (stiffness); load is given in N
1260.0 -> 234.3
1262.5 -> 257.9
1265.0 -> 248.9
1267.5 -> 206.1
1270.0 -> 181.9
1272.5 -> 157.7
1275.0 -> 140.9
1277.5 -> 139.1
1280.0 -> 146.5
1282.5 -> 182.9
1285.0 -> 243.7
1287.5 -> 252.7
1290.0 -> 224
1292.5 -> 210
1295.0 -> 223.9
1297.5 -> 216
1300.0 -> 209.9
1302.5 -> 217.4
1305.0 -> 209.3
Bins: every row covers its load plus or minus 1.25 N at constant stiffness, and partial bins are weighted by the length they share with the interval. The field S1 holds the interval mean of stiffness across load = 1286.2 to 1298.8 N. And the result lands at 225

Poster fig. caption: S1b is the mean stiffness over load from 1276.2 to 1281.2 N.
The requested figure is 143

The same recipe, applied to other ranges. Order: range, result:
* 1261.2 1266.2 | 253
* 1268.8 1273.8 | 169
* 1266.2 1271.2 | 195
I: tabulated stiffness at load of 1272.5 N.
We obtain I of 157.7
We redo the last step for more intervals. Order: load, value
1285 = 243.7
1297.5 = 216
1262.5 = 257.9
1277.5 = 139.1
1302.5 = 217.4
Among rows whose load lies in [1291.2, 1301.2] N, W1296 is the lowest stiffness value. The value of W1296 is 209.9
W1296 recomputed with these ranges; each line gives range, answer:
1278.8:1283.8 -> 146.5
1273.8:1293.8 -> 139.1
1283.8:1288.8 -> 243.7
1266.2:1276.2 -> 140.9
